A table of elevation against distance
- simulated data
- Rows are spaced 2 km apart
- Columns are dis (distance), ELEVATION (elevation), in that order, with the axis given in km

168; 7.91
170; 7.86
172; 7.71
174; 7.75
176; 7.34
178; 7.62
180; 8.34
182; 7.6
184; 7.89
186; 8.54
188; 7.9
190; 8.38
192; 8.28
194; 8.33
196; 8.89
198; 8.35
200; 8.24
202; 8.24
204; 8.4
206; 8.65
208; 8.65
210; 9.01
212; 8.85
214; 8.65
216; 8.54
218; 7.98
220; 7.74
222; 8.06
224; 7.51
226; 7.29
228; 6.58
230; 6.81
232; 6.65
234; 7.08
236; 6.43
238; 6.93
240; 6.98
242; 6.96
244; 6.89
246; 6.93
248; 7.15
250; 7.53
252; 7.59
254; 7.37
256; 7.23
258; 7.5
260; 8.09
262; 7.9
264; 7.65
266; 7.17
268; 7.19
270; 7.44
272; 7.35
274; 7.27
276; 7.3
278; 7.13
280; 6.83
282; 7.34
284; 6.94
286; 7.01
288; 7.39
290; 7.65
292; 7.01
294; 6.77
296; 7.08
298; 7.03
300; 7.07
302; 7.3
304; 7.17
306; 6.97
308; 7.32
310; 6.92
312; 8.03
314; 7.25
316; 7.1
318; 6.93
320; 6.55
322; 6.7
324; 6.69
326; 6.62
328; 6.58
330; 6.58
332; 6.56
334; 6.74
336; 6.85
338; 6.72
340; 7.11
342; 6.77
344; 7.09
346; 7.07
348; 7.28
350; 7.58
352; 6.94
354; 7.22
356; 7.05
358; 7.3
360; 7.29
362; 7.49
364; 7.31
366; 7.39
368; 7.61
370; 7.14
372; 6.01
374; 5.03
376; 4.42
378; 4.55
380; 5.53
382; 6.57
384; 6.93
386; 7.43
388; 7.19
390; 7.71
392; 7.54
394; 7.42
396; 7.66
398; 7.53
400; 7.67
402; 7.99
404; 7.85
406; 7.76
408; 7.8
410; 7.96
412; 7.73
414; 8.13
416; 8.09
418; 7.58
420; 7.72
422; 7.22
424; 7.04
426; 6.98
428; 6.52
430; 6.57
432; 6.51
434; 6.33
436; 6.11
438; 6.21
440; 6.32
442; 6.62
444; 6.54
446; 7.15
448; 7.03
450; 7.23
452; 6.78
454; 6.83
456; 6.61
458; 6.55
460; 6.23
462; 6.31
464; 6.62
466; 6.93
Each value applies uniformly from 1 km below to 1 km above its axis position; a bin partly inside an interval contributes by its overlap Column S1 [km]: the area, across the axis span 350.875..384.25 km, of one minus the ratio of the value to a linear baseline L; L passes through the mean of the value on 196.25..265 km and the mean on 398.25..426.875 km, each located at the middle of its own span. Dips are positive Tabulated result 4.8 km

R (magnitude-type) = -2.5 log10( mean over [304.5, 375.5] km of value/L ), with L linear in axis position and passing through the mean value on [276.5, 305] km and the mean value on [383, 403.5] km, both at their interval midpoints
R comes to 0.06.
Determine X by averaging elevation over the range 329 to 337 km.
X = 6.68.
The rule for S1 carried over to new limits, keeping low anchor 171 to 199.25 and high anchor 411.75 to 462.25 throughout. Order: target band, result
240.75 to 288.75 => 2.5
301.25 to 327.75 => 1.5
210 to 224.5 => -0.6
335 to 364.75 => 0.6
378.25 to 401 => 0.0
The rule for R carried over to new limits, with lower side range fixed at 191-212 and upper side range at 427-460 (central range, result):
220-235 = 0.16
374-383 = 0.33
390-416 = -0.12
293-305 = 0.10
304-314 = 0.06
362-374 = 0.04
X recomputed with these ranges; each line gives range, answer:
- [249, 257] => 7.43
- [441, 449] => 6.84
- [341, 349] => 7.05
